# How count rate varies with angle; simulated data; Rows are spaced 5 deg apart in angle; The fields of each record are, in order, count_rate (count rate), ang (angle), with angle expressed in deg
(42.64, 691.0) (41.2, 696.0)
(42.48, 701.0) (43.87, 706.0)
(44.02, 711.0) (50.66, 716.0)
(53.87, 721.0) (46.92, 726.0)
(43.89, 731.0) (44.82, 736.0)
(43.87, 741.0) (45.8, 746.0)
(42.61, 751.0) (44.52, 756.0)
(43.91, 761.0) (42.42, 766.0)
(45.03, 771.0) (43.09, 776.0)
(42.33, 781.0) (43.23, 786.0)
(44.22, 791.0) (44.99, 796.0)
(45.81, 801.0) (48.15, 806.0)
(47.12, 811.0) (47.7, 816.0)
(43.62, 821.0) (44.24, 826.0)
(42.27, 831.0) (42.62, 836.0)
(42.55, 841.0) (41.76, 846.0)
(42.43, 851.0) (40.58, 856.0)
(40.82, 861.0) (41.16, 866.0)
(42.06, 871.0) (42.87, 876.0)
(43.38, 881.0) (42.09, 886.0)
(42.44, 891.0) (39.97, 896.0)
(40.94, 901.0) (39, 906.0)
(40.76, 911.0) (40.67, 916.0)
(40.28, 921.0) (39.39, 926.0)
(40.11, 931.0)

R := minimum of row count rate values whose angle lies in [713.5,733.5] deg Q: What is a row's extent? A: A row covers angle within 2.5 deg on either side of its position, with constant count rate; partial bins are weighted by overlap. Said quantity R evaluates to 43.89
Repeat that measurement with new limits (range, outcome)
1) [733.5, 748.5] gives 43.87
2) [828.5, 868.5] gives 40.58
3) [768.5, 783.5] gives 42.33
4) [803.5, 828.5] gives 43.62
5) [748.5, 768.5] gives 42.42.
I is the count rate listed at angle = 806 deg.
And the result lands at 48.15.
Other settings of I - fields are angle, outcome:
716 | 50.66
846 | 41.76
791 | 44.22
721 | 53.87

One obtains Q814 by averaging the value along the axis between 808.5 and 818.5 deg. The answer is 47.4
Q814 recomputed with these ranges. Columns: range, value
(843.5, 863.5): 41.4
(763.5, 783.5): 43.2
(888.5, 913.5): 40.6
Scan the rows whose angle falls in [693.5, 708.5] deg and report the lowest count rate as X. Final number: 41.2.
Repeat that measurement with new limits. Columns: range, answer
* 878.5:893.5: 42.09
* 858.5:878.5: 40.82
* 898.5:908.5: 39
